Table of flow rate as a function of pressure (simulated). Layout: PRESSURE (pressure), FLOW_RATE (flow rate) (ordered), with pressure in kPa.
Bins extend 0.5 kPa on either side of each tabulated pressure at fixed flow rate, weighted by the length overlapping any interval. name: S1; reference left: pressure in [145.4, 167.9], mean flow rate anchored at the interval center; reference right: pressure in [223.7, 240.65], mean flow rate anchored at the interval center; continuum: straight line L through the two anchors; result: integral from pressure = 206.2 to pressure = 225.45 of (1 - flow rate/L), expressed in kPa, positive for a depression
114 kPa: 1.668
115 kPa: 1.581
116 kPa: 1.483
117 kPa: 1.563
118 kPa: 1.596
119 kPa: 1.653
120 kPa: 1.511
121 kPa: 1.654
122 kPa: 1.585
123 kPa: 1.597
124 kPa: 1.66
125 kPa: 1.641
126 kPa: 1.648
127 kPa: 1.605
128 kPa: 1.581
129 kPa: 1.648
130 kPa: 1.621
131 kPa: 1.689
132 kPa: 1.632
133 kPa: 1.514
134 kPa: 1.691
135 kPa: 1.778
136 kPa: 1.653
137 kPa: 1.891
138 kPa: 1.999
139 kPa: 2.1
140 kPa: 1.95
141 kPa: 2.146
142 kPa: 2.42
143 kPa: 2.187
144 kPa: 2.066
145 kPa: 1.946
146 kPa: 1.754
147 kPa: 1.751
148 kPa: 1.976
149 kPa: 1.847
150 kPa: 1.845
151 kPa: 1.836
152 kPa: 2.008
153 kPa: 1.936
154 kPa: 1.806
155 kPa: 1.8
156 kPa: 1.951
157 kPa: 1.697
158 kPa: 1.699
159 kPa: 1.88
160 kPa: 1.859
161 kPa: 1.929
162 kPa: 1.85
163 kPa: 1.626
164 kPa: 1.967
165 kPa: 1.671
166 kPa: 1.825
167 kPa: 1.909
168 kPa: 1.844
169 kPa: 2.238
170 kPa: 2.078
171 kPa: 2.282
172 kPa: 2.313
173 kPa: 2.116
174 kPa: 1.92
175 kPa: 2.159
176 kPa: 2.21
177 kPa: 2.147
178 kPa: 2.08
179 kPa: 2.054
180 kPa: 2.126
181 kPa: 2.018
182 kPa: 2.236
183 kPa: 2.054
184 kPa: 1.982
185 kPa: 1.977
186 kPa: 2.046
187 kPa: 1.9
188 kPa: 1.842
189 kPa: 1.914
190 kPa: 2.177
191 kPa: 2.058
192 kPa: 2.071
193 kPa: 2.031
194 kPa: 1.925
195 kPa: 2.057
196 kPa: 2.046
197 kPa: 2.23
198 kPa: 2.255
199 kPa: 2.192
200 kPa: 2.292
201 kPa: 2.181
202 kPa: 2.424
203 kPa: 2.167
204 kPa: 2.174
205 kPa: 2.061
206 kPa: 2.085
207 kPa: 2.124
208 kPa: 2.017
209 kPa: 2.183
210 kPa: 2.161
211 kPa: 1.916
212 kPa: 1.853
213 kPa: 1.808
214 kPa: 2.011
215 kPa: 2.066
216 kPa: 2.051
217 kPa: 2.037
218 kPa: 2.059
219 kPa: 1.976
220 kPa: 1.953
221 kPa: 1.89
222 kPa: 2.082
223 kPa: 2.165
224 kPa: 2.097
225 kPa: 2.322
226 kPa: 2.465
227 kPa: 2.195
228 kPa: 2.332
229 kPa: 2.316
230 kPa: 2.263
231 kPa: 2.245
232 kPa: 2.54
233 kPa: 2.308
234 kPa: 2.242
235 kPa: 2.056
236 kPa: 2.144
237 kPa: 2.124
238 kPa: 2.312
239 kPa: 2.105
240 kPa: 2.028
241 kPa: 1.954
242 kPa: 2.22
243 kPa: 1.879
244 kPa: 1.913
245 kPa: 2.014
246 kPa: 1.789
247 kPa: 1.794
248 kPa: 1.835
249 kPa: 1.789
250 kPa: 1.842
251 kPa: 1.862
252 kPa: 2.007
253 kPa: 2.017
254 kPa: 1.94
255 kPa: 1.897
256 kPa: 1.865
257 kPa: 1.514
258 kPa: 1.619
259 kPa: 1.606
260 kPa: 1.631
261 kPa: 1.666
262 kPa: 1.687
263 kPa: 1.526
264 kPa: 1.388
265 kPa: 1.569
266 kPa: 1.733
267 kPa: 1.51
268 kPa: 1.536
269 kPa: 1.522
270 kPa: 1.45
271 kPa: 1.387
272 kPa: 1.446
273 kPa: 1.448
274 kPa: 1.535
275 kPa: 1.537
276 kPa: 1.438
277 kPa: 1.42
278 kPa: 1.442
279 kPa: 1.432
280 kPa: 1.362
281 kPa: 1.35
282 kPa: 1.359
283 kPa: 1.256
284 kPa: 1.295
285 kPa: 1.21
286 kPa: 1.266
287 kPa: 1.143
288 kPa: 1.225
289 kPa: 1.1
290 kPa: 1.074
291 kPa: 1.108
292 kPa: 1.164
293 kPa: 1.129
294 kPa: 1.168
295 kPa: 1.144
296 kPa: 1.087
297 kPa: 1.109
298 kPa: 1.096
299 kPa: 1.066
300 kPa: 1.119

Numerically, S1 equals 1.0 kPa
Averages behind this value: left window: 1.84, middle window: 2.04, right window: 2.24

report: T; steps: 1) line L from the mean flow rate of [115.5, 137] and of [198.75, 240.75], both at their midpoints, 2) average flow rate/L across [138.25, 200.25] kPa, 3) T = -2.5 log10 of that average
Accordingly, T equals -0.08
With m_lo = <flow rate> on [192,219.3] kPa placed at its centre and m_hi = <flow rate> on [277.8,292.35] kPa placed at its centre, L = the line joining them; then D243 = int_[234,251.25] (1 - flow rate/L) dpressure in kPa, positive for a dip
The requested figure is -2.9 kPa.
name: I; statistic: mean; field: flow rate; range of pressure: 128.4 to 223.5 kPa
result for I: 1.99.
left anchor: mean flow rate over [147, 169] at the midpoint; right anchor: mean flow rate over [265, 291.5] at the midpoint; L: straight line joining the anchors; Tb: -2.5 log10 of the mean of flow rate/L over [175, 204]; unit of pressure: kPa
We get -0.213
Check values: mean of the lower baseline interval 1.85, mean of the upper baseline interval 1.37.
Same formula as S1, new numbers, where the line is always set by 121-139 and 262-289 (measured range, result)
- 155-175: -3.87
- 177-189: -3.35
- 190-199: -3.06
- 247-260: -3.15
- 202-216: -4.77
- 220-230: -4.58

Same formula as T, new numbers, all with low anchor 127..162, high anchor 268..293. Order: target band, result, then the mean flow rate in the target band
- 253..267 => -0.18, 1.67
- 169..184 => -0.22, 2.13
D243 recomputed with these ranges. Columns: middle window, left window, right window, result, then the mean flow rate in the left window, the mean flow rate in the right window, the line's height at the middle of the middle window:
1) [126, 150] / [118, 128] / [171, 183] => -1.11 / 1.61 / 2.13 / 1.76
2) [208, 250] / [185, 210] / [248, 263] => -3.48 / 2.1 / 1.77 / 1.92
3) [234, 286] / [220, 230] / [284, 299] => -1.44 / 2.2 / 1.15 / 1.64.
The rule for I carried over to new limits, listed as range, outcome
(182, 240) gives 2.12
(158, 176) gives 1.97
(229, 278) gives 1.82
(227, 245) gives 2.17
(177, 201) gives 2.07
